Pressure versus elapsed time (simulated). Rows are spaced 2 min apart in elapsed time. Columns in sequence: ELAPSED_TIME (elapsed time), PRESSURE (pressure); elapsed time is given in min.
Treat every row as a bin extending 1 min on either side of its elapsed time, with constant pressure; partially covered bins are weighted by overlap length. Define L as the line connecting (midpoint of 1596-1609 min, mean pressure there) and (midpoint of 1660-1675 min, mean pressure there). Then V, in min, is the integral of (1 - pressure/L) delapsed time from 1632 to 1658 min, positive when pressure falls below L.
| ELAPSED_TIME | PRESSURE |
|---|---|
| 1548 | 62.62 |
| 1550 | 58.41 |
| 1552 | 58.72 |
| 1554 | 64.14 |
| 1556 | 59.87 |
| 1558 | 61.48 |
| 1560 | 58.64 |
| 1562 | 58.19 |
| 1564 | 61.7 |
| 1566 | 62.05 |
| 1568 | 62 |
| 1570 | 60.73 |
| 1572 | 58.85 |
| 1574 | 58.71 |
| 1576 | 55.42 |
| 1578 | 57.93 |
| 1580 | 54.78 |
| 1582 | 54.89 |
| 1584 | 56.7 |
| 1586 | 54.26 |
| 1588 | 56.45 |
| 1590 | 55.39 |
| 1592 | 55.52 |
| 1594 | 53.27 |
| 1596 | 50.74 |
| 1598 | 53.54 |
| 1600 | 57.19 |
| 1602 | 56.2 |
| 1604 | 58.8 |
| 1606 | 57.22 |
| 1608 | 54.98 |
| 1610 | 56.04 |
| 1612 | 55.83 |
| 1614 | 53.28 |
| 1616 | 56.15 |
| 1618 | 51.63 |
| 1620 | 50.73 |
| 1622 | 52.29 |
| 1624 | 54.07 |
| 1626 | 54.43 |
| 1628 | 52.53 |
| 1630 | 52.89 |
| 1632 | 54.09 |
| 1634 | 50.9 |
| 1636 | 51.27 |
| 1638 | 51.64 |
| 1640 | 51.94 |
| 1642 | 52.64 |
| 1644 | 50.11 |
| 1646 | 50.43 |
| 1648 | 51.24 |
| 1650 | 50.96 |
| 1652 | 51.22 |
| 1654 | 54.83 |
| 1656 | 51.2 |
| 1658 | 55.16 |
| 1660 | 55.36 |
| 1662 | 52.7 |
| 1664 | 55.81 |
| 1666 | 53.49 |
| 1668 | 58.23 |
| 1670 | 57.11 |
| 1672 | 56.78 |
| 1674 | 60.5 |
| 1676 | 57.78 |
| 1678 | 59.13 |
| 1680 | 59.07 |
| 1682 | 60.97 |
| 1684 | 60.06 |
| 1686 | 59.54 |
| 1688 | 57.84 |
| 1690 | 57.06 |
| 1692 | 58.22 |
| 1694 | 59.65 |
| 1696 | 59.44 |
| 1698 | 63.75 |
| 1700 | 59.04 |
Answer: 2.0 min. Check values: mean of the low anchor 55.9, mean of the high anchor 56.3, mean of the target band 51.8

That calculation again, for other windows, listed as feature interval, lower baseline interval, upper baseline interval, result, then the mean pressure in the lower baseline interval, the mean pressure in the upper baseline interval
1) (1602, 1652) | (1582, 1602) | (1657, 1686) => 2.5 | 54.9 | 57.4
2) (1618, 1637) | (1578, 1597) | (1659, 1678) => 1.1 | 54.8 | 56.6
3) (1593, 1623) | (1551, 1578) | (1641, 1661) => 0.8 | 60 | 52.3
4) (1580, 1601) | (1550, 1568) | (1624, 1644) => 0.9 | 60.6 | 52.4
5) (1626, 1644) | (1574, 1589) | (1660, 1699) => 1.6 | 56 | 58.2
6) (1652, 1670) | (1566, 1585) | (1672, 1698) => 1.3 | 58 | 59.2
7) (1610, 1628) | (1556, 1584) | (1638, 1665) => 0.5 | 58.8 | 52.5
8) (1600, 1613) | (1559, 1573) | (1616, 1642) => -0.3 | 60.3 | 52.5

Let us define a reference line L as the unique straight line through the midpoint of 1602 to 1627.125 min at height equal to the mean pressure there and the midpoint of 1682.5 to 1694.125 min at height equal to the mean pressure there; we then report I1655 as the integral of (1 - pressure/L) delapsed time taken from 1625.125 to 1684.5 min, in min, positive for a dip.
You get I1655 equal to 2.60 min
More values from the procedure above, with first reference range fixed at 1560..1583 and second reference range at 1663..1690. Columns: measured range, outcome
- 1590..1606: 0.9 min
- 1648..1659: 1.1 min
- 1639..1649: 1.2 min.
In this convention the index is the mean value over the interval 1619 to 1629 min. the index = 52.8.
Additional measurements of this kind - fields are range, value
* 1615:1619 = 53.9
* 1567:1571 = 61.4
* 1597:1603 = 55.6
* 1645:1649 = 50.8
